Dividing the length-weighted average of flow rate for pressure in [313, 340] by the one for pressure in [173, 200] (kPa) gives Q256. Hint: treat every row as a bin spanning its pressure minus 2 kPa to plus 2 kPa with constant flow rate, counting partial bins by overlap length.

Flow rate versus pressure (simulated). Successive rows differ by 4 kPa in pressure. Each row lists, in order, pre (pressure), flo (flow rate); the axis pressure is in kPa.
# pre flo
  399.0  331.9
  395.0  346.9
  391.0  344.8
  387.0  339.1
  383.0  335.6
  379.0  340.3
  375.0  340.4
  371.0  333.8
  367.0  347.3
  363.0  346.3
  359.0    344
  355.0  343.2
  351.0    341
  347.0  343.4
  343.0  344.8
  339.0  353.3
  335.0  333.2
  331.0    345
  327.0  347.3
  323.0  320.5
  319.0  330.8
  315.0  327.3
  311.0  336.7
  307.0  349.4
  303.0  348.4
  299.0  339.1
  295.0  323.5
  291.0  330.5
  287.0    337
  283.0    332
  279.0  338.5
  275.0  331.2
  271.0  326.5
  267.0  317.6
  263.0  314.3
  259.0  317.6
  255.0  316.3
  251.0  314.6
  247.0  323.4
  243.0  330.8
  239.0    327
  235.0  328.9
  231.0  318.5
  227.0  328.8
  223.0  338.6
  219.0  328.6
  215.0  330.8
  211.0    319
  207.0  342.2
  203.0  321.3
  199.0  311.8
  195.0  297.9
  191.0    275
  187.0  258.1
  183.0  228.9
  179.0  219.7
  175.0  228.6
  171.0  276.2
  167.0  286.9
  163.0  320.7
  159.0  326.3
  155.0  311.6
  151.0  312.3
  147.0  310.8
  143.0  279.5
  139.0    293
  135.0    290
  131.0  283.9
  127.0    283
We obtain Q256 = 1.30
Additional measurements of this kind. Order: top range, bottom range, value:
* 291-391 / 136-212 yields 1.17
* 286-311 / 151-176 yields 1.14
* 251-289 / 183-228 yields 1.05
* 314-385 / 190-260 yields 1.06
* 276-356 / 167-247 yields 1.12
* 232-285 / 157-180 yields 1.16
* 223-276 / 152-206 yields 1.14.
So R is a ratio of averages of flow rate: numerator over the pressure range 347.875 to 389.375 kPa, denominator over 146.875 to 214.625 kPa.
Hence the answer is 1.2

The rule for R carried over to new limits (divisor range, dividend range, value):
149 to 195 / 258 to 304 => 1.19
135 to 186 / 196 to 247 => 1.15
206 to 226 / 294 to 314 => 1.03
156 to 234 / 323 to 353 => 1.15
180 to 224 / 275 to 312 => 1.12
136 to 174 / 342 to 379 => 1.14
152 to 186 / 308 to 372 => 1.23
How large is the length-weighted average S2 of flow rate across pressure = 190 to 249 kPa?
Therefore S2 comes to 322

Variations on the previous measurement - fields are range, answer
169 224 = 290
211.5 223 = 330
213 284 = 326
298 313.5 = 343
